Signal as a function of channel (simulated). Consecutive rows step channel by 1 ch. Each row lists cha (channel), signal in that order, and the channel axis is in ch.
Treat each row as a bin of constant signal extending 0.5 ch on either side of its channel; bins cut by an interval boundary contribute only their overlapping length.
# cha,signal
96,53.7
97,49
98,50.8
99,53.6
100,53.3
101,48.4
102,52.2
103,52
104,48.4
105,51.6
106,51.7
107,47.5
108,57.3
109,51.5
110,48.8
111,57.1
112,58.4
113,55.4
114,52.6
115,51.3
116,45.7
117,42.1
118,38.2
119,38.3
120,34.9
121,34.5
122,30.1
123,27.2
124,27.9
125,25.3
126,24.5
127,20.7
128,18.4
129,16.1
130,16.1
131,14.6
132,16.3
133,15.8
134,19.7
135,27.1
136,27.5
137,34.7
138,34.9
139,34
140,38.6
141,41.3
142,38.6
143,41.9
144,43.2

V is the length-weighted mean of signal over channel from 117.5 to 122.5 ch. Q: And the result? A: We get 35.2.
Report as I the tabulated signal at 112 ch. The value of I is 58.4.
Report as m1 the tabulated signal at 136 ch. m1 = 27.5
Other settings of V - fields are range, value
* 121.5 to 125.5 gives 27.6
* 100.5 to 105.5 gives 50.5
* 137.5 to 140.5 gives 35.8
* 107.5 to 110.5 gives 52.5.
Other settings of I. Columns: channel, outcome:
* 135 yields 27.1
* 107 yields 47.5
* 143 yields 41.9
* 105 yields 51.6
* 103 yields 52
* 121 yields 34.5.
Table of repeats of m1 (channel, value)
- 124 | 27.9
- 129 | 16.1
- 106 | 51.7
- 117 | 42.1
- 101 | 48.4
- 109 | 51.5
